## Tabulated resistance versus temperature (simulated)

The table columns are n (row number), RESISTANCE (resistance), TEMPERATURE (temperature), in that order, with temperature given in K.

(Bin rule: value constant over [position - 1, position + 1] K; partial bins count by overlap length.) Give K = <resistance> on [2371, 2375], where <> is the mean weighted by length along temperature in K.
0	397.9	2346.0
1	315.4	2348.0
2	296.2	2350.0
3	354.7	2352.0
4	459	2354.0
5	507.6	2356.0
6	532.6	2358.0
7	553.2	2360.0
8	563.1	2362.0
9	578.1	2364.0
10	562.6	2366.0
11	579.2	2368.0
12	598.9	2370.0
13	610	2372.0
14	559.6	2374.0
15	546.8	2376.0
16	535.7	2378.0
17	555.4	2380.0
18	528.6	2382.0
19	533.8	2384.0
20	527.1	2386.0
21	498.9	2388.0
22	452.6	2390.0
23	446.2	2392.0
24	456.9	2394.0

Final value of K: 585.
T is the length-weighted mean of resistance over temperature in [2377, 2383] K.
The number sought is 540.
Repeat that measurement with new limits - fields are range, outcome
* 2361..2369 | 571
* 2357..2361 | 543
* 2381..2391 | 508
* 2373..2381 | 549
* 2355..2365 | 547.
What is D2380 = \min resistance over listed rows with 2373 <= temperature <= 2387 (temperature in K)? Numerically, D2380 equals 527.1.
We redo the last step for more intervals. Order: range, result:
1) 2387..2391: 452.6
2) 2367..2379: 535.7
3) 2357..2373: 532.6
